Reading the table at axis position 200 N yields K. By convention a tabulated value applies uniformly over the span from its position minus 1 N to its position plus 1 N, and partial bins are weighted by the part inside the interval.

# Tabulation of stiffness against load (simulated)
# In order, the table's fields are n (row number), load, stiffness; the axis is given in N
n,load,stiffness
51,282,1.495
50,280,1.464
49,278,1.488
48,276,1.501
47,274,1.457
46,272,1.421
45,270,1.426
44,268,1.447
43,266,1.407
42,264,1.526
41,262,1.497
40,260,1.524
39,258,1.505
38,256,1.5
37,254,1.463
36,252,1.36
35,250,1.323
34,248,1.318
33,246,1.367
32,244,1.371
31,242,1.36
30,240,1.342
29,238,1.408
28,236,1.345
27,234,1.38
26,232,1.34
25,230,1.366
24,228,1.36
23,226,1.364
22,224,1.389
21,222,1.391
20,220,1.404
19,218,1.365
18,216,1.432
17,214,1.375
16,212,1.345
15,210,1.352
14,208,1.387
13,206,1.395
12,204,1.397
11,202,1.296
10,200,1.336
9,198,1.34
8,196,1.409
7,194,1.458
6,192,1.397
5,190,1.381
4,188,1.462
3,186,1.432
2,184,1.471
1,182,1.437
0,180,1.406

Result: 1.336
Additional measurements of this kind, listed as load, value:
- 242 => 1.36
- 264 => 1.526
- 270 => 1.426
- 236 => 1.345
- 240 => 1.342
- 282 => 1.495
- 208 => 1.387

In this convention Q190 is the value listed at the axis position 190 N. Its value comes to 1.381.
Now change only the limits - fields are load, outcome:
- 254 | 1.463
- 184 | 1.471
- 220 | 1.404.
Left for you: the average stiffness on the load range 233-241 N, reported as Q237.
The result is 1.37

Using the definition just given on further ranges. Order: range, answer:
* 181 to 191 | 1.44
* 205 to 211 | 1.38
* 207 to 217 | 1.38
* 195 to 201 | 1.36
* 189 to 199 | 1.4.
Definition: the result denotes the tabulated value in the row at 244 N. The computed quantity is 1.371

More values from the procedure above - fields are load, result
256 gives 1.5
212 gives 1.345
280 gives 1.464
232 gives 1.34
